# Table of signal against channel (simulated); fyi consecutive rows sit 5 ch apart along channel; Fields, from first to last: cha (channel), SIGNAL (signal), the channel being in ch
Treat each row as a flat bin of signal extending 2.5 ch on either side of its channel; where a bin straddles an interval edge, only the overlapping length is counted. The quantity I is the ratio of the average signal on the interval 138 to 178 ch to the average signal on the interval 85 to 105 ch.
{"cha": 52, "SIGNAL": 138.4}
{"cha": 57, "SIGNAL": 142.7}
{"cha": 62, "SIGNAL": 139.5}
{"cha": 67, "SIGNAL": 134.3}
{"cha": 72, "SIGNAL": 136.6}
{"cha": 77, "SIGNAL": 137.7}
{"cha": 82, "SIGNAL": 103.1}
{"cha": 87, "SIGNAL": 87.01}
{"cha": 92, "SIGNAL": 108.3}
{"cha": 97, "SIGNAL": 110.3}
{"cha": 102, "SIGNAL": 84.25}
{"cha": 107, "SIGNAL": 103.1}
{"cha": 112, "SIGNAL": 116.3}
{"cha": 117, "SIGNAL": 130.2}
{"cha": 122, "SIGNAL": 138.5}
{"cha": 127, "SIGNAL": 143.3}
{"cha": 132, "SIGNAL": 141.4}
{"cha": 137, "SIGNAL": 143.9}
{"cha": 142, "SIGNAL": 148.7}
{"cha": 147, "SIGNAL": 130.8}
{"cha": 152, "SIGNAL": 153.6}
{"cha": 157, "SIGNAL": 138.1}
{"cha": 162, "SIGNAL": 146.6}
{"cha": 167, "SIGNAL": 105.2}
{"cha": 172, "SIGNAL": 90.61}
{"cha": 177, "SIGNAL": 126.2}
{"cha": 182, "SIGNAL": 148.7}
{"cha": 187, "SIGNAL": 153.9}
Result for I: 1.33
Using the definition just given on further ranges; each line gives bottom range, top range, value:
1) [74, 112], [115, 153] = 1.33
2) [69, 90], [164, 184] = 1.01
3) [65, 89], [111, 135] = 1.13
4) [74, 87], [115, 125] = 1.18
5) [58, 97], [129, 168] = 1.16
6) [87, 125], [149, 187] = 1.18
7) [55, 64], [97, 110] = 0.69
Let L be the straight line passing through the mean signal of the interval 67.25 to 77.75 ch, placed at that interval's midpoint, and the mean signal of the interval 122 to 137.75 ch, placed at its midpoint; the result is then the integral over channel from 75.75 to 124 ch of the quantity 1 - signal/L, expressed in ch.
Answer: 9.79 ch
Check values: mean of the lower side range 136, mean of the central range 111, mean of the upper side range 142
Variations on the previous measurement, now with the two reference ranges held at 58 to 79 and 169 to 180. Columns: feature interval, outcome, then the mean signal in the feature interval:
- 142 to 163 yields -4.9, 143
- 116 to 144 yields -4.6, 141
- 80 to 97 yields 4.0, 101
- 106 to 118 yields 0.9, 117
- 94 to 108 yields 3.2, 99.1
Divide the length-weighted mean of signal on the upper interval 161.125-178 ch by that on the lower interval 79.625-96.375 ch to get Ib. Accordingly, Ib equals 1.13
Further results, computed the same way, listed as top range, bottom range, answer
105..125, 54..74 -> 0.89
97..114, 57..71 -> 0.74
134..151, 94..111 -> 1.41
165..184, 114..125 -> 0.87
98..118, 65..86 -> 0.86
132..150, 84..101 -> 1.41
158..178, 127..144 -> 0.82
